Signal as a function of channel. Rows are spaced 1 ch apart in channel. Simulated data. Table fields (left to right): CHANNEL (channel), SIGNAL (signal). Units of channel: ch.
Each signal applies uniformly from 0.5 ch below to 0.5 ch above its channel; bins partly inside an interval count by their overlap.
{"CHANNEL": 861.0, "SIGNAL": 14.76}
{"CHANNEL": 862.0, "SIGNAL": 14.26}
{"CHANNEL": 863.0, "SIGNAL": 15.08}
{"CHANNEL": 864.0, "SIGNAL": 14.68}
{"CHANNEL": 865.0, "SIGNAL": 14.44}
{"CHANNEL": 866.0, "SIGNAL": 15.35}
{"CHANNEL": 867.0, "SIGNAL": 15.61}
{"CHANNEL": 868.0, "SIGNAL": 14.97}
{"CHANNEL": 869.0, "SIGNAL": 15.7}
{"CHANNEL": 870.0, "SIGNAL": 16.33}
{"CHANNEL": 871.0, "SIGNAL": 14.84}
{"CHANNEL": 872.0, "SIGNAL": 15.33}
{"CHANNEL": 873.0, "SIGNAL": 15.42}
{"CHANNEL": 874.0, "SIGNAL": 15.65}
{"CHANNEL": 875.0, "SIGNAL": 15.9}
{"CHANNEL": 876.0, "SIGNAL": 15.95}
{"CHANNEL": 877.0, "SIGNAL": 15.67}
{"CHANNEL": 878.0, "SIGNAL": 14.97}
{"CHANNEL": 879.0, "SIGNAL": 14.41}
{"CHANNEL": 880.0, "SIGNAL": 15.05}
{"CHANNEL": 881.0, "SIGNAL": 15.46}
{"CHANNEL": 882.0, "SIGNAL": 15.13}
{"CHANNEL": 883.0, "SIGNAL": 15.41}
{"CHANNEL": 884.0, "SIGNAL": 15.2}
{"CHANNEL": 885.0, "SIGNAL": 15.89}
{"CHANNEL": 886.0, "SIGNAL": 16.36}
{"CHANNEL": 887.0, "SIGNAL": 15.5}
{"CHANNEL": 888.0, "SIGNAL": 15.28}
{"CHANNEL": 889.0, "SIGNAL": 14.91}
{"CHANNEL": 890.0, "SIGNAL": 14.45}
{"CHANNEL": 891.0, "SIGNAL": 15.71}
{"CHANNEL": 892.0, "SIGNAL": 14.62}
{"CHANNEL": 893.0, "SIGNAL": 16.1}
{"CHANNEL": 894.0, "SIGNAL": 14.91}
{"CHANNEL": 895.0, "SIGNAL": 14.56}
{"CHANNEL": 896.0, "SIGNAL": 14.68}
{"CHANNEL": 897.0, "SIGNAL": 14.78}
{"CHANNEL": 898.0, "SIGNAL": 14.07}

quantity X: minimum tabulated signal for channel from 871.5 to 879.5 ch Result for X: 14.41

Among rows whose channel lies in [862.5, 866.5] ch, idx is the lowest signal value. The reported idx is 14.44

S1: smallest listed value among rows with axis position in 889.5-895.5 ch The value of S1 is 14.45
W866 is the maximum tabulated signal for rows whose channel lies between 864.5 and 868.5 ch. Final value 15.61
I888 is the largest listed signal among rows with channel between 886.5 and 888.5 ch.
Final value 15.5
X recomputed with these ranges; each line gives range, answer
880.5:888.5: 15.13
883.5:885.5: 15.2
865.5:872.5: 14.84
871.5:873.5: 15.33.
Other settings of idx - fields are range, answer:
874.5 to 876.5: 15.9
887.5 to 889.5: 14.91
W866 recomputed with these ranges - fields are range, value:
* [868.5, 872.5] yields 16.33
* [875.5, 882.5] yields 15.95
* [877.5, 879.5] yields 14.97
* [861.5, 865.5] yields 15.08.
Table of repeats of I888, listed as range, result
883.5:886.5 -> 16.36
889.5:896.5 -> 16.1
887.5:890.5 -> 15.28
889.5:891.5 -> 15.71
